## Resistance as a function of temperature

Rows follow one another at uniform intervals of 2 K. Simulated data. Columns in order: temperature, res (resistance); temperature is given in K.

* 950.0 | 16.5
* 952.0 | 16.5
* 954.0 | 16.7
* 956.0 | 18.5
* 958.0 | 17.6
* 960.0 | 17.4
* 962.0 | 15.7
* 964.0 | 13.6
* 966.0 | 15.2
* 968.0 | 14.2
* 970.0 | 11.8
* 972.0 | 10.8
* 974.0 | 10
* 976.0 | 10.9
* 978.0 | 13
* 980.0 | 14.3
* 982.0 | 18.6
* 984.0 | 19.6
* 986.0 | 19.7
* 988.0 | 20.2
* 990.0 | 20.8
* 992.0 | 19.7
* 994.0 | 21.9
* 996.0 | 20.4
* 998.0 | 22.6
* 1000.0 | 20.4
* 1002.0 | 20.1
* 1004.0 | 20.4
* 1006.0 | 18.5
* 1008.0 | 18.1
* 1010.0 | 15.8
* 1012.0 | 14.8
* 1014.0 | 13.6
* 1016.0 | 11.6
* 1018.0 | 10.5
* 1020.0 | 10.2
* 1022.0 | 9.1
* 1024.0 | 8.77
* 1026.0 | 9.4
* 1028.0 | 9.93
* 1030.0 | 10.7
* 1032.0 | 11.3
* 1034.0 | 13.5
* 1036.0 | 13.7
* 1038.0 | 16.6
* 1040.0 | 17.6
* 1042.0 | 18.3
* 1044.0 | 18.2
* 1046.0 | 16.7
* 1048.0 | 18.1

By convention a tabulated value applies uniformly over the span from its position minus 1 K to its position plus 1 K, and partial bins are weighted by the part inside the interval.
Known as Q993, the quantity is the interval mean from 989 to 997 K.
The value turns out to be 20.7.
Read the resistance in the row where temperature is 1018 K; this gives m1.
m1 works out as 10.5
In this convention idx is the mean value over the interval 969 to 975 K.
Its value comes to 10.9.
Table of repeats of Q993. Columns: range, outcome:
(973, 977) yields 10.4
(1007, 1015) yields 15.6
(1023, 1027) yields 9.09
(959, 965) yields 15.6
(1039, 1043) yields 18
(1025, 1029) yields 9.66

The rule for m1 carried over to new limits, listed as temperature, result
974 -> 10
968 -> 14.2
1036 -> 13.7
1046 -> 16.7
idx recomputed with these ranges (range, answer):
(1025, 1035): 11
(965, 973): 13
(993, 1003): 21.1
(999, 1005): 20.3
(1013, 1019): 11.9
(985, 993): 20.1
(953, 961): 17.6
